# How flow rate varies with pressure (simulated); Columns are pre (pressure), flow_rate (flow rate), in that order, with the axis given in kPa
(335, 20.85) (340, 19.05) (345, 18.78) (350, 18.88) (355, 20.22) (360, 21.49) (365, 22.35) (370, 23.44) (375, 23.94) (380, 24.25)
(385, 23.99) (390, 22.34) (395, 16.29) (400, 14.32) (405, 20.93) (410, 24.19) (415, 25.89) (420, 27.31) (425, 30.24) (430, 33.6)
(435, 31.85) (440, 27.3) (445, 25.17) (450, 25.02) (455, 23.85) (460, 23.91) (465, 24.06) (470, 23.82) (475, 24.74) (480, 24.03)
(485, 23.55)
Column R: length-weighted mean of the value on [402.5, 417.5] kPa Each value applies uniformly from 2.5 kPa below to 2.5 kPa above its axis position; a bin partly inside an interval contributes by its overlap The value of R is 23.7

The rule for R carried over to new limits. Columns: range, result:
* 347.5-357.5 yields 19.6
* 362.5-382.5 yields 23.5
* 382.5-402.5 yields 19.2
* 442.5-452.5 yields 25.1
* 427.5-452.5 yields 28.6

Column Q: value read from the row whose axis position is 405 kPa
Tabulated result 20.93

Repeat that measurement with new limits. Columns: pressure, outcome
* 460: 23.91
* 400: 14.32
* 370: 23.44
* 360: 21.49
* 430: 33.6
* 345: 18.78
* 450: 25.02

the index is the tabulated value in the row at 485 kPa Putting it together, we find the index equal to 23.55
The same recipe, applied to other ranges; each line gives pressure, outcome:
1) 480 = 24.03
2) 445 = 25.17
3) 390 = 22.34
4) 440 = 27.3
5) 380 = 24.25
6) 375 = 23.94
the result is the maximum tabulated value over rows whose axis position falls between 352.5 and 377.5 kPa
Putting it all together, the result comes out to 23.94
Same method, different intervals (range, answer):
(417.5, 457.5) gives 33.6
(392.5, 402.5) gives 16.29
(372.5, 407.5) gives 24.25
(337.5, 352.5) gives 19.05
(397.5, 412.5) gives 24.19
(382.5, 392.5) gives 23.99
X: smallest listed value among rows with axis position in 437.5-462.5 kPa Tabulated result 23.85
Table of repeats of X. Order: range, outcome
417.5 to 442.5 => 27.3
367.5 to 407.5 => 14.32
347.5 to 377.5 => 18.88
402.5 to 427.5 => 20.93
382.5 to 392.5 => 22.34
